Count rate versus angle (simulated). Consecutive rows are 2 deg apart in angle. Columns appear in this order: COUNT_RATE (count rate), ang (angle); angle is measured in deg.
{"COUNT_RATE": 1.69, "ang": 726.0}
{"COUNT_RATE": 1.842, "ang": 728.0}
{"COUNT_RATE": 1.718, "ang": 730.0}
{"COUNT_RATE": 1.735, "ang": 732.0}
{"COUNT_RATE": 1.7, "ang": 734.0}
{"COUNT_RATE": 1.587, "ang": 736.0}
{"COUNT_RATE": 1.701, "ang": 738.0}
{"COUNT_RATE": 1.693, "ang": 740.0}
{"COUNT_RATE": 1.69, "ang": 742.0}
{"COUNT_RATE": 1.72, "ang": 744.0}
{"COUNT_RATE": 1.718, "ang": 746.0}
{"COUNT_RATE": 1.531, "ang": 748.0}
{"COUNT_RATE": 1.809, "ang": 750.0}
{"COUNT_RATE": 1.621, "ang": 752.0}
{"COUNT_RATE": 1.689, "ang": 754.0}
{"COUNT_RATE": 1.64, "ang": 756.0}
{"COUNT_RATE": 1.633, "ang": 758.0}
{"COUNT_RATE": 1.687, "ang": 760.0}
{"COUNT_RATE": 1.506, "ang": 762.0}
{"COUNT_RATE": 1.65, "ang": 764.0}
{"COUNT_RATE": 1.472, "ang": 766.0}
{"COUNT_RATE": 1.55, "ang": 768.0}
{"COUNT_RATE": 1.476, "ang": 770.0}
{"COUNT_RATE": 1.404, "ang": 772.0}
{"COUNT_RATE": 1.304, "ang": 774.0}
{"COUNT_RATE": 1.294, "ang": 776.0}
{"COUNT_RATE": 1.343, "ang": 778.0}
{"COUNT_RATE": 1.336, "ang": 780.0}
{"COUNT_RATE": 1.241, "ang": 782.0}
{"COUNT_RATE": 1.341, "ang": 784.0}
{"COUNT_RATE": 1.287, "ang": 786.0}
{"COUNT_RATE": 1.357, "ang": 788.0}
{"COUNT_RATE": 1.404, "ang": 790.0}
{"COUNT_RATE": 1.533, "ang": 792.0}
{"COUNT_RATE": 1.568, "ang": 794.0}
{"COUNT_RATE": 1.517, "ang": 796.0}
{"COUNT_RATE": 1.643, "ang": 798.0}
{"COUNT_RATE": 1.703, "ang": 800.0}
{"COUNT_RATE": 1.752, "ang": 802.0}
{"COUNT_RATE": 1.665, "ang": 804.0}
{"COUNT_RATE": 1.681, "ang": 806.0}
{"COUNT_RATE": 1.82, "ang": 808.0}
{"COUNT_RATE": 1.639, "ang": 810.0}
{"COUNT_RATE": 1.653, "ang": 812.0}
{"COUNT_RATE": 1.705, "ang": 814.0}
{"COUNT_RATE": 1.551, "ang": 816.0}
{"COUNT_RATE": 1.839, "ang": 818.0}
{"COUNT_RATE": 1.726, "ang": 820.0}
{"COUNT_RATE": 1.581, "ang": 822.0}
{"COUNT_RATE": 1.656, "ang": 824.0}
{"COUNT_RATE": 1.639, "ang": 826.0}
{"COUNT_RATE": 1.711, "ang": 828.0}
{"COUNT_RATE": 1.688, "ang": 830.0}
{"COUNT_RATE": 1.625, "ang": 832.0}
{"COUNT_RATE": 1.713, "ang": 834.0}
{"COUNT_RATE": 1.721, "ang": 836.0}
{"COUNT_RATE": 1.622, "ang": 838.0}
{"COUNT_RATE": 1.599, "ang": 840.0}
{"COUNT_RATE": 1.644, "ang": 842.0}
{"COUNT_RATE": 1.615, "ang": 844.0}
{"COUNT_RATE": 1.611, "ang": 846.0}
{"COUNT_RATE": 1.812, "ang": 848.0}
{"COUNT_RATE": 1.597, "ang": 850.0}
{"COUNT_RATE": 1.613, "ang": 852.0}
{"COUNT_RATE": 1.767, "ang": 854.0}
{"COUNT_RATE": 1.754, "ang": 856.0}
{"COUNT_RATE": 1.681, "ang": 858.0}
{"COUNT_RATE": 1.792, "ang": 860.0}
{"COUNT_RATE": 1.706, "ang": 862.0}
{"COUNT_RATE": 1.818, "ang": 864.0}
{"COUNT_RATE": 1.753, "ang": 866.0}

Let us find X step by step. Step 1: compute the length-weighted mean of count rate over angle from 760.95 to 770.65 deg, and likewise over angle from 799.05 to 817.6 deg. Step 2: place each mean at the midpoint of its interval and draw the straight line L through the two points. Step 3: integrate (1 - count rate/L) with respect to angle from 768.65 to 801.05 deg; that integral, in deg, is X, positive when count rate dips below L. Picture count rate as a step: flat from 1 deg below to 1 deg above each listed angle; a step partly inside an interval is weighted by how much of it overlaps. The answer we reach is 3.7 deg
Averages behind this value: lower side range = 1.53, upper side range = 1.69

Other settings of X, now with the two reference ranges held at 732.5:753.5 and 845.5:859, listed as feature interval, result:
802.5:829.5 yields 0.1 deg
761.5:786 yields 4.1 deg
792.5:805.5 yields 0.4 deg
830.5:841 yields 0.2 deg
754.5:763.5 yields 0.3 deg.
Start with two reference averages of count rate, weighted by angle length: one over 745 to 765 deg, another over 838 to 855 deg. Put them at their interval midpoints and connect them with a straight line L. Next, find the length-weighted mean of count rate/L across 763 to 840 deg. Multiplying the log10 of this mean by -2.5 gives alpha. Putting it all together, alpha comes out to 0.06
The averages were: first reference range 1.65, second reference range 1.66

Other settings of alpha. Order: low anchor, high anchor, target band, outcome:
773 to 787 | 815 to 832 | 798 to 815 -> -0.116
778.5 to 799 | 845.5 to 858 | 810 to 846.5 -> -0.047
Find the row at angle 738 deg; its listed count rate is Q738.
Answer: 1.701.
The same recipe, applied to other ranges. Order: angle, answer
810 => 1.639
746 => 1.718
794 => 1.568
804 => 1.665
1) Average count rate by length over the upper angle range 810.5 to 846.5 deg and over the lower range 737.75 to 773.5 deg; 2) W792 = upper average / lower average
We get 1.03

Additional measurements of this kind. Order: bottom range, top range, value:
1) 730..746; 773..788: 0.77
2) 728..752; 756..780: 0.88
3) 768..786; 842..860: 1.25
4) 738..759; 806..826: 1.00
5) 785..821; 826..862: 1.04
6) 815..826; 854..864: 1.05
